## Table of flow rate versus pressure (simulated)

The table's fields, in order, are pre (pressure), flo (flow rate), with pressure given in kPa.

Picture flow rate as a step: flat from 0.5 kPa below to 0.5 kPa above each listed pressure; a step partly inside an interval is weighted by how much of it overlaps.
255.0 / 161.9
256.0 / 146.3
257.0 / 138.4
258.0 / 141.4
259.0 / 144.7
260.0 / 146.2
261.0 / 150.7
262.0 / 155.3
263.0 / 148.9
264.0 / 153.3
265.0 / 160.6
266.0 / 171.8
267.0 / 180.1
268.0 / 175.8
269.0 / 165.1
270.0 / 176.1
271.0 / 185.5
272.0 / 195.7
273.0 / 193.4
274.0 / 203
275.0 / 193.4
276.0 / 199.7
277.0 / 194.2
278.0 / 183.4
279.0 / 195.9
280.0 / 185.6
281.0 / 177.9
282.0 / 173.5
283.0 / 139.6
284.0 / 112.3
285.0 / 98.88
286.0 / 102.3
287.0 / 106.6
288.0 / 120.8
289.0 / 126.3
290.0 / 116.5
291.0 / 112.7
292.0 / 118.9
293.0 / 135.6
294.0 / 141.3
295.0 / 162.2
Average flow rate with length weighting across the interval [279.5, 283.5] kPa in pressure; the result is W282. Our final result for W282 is 169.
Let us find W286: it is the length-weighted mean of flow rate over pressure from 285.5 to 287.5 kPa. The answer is 104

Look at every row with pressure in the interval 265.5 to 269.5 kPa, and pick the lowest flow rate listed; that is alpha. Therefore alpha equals 165.1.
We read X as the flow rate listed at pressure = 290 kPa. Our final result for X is 116.5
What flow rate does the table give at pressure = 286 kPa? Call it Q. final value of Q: 102.3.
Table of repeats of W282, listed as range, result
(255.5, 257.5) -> 142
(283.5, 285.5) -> 106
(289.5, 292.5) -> 116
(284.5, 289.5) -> 111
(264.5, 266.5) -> 166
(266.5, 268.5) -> 178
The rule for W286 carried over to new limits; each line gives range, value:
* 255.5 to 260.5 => 143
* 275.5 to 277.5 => 197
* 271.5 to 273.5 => 195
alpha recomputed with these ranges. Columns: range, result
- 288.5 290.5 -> 116.5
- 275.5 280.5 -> 183.4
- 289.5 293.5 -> 112.7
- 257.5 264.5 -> 141.4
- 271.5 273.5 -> 193.4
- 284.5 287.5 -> 98.88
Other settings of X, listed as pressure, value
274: 203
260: 146.2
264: 153.3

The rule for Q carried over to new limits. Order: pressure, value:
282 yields 173.5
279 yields 195.9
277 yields 194.2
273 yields 193.4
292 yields 118.9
